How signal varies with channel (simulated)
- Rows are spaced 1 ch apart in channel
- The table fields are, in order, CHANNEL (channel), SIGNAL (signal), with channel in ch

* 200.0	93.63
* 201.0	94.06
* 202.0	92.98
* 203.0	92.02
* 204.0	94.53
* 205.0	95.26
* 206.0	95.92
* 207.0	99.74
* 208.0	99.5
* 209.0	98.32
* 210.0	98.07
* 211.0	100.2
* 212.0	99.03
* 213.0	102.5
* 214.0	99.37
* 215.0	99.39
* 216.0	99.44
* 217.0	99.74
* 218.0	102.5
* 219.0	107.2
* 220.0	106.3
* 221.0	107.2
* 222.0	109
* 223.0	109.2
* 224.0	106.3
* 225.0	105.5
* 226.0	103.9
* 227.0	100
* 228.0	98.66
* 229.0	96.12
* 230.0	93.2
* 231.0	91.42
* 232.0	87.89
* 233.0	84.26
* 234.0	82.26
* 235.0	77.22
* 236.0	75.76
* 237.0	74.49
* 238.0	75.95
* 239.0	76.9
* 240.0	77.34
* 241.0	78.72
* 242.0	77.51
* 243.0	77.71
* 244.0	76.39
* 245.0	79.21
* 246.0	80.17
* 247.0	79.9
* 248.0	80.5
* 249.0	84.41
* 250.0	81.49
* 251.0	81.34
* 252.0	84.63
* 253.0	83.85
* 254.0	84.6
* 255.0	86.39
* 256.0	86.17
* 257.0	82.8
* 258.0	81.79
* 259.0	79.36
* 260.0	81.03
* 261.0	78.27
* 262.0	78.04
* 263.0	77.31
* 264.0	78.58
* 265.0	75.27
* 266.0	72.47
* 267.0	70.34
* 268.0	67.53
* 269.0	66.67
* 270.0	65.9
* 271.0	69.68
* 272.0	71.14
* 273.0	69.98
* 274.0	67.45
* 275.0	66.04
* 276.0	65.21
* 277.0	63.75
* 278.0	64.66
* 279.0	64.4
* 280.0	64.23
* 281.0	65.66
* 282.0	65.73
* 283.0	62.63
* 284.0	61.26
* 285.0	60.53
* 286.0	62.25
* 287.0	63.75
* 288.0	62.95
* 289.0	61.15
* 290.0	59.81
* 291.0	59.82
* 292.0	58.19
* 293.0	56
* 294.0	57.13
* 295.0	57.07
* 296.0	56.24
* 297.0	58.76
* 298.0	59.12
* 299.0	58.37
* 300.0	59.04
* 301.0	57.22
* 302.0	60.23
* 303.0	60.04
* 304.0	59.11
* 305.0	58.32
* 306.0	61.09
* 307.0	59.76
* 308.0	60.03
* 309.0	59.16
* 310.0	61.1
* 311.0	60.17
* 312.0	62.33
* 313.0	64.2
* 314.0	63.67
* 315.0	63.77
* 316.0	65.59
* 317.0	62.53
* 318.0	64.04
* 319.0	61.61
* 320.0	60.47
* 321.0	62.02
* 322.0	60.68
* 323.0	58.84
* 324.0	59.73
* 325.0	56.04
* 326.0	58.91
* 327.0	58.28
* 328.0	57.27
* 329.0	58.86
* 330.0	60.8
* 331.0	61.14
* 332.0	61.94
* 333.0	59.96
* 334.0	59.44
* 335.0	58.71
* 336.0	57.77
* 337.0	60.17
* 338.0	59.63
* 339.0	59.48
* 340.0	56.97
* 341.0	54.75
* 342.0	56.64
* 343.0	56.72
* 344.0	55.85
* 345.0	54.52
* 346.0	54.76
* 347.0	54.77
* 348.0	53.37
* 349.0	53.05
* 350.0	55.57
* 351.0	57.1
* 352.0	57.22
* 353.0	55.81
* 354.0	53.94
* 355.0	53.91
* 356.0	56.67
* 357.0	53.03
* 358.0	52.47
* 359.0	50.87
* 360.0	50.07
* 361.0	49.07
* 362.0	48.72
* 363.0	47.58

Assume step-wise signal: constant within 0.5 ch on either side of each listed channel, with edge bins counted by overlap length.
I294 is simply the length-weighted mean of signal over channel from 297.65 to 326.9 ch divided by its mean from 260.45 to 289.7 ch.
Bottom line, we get 0.9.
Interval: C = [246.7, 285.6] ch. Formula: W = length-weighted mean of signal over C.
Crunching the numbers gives 73.6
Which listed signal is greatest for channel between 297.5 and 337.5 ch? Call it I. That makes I 65.59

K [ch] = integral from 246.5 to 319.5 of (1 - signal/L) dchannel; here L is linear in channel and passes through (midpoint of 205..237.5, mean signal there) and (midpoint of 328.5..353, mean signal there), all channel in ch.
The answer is 8.83 ch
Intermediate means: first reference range 97.1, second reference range 57.4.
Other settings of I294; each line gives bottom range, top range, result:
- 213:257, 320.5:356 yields 0.64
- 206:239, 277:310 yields 0.63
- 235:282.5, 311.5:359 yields 0.77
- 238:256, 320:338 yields 0.74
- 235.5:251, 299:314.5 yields 0.77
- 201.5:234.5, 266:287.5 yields 0.67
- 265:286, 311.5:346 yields 0.90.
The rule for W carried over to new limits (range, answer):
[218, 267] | 86.1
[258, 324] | 64.2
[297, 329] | 60.4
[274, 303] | 61.2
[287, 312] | 59.3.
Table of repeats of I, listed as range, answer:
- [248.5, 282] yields 86.39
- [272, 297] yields 71.14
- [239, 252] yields 84.63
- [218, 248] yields 109.2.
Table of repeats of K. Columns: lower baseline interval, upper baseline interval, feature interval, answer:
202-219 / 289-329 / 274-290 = 1.56 ch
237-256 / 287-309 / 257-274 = -0.33 ch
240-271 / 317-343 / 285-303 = 2.44 ch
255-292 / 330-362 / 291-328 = 1.58 ch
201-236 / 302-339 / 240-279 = 3.17 ch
